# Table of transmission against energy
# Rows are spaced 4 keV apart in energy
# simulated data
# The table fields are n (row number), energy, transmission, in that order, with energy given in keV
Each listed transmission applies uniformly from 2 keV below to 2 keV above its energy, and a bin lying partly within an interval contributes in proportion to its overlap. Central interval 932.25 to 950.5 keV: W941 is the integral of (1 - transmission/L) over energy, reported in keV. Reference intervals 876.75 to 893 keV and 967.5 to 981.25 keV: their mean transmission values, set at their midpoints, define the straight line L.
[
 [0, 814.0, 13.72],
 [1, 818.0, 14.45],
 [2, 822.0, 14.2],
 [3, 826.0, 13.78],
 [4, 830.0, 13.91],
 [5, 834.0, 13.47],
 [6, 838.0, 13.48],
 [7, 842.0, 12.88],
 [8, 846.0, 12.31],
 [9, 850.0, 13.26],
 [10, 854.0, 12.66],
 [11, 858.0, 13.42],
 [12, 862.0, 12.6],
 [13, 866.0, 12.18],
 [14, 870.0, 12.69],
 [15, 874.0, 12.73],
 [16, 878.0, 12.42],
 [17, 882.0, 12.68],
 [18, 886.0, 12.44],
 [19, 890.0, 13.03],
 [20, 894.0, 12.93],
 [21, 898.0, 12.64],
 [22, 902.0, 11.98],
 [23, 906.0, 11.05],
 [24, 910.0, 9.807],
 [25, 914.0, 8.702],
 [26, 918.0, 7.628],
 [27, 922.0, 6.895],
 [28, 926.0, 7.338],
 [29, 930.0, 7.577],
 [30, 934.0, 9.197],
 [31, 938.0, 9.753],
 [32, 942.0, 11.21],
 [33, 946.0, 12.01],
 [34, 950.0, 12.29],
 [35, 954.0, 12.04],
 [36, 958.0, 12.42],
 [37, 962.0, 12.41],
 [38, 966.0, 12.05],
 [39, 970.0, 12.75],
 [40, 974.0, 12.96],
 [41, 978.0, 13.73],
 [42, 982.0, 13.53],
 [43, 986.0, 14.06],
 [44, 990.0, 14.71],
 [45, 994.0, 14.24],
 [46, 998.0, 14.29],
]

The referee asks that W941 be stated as 3.1 keV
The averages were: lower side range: 12.7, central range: 10.8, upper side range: 13.1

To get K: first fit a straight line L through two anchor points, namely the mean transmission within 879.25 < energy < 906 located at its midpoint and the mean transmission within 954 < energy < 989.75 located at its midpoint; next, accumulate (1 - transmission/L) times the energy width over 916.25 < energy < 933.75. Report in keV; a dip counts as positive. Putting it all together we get 7.1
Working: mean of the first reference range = 12.5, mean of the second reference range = 13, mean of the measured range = 7.54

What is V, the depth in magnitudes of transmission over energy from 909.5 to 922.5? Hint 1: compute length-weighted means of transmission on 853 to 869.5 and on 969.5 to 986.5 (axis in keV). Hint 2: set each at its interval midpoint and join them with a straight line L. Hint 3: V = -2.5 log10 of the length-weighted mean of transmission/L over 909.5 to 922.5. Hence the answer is 0.50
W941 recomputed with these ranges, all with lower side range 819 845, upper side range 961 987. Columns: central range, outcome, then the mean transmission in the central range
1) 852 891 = 2.2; 12.7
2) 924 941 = 5.9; 8.63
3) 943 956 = 1.1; 12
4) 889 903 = 0.7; 12.7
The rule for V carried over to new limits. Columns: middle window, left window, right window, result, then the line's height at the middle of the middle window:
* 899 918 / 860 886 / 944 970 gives 0.21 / 12.4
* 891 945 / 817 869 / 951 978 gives 0.29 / 12.8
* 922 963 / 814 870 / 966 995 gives 0.28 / 13.5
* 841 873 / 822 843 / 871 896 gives 0.04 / 13.2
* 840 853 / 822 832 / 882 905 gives 0.06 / 13.5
